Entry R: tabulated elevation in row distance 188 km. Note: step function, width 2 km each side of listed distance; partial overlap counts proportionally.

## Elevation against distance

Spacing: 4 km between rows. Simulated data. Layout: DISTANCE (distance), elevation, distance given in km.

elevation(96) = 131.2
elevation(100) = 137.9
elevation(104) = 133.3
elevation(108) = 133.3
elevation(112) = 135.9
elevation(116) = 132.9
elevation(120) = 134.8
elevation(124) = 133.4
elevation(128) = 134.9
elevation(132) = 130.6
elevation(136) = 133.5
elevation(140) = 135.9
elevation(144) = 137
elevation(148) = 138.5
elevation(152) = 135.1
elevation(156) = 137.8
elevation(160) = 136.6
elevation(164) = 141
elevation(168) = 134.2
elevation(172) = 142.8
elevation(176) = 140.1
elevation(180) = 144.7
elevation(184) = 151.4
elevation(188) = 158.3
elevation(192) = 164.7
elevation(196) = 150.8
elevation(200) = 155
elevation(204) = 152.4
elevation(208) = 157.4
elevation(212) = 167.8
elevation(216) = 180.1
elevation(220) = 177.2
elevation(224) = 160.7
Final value 158.3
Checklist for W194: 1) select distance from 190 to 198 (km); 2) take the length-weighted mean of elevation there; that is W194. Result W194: 158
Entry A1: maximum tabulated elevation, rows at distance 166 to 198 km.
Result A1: 164.7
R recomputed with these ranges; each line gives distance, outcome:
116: 132.9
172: 142.8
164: 141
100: 137.9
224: 160.7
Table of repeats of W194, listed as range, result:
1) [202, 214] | 159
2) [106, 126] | 134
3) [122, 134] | 133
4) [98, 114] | 135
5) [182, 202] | 156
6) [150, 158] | 136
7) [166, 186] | 143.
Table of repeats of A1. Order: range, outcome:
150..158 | 137.8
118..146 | 137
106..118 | 135.9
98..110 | 137.9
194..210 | 157.4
